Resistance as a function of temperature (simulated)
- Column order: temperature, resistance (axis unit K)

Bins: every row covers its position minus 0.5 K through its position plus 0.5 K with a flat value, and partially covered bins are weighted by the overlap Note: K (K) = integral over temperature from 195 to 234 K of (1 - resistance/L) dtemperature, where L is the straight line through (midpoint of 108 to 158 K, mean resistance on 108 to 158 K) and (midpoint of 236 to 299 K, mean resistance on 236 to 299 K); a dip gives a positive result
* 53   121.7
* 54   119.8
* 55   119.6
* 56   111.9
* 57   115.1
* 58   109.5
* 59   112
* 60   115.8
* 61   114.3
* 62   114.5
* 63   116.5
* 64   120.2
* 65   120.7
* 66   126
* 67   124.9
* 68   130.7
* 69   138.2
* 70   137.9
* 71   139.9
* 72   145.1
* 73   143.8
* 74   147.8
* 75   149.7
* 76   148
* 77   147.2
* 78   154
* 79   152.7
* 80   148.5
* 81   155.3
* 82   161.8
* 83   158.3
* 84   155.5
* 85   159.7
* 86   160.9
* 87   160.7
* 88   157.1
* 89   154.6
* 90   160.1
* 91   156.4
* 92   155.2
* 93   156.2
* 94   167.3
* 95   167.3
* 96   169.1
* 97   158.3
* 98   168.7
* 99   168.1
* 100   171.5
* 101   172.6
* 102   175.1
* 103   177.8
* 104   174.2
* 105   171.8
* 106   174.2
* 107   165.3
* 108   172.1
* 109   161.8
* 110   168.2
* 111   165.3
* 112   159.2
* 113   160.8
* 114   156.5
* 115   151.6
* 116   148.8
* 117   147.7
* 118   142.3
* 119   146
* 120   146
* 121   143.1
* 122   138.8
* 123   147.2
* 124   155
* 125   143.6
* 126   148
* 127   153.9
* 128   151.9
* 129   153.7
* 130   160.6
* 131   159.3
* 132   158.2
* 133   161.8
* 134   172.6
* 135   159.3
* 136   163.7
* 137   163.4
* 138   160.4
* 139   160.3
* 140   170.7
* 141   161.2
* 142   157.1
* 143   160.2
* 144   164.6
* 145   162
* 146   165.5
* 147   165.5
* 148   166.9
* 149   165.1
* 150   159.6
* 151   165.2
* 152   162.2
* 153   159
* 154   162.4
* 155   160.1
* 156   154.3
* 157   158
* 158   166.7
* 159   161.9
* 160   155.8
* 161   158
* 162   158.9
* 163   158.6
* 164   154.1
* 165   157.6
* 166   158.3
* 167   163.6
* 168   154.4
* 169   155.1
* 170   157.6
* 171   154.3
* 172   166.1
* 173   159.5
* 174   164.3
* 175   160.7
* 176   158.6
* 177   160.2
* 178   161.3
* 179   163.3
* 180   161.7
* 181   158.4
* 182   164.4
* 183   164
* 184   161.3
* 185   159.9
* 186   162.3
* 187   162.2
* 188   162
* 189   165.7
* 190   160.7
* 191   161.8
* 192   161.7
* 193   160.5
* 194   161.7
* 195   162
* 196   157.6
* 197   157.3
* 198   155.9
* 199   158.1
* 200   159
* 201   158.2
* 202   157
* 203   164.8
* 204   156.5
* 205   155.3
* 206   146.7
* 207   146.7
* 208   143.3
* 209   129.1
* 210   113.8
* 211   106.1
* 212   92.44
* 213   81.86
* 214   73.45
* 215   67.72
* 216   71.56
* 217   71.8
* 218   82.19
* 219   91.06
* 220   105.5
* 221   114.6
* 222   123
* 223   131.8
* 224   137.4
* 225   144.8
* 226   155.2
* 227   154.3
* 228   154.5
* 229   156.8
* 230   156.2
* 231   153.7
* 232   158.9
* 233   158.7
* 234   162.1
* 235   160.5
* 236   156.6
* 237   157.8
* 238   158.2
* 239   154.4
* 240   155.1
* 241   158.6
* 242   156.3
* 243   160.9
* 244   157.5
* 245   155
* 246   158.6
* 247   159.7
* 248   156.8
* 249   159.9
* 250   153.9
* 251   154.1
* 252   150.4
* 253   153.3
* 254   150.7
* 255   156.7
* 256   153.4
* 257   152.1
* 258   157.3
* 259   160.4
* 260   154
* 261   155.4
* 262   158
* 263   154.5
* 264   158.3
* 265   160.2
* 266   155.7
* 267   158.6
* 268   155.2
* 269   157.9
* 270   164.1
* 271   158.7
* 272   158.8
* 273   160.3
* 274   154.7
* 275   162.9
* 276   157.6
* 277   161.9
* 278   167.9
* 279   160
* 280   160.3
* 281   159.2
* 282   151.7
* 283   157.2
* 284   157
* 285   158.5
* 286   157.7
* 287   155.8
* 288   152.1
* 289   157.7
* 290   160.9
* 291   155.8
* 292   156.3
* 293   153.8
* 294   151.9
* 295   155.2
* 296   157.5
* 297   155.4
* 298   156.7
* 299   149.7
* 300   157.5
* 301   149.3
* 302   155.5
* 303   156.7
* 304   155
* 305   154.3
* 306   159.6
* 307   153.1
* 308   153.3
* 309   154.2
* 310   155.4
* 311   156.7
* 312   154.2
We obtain 6.2 K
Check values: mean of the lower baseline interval 158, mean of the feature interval 132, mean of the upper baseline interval 157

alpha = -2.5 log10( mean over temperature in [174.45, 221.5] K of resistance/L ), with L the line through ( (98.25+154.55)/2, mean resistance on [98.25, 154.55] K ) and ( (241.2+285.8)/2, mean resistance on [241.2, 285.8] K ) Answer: 0.13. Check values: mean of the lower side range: 160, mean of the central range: 141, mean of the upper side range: 157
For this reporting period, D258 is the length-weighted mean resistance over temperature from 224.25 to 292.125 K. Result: 157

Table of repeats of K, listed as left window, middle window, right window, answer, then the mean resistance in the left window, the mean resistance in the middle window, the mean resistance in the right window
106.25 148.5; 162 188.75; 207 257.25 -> -2.10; 158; 160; 138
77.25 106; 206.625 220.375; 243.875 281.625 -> 5.29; 163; 97.8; 157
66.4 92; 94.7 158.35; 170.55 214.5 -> -4.29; 150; 161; 151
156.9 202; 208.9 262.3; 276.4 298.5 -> 6.47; 160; 139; 157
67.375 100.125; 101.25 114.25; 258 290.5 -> -1.12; 154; 168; 158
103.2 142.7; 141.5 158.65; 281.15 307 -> -0.48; 158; 162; 156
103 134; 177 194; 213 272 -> -1.31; 157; 162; 145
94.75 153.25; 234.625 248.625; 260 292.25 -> 0.10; 161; 158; 158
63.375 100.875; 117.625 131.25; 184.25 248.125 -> -0.04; 151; 149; 143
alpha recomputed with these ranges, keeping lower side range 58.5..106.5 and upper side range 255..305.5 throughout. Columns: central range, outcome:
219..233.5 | 0.10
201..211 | 0.07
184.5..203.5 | -0.04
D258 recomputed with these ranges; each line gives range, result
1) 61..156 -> 155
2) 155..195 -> 160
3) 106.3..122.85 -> 155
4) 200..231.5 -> 126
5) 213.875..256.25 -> 142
